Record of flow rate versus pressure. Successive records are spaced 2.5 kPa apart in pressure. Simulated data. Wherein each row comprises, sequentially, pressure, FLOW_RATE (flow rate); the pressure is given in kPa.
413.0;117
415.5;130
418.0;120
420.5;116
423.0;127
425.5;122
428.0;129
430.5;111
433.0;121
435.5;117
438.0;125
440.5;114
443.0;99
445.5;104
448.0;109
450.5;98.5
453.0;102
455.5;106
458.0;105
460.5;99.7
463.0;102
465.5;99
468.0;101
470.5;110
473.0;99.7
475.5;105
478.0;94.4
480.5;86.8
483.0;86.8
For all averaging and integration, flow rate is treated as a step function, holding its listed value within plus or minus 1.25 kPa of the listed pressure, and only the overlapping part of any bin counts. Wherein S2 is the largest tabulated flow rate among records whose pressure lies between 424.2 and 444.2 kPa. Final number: 129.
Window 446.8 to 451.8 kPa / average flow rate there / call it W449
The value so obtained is 104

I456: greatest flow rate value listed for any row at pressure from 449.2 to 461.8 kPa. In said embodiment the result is 106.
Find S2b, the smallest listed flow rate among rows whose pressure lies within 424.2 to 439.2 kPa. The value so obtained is 111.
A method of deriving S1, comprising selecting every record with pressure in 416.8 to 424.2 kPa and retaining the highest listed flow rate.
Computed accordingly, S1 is 127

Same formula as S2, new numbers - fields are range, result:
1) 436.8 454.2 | 125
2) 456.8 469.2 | 105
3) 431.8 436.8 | 121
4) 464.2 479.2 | 110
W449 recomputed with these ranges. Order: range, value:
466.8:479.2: 102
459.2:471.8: 102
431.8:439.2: 121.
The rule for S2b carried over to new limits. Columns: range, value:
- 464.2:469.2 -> 99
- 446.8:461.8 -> 98.5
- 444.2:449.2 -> 104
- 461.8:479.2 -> 94.4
